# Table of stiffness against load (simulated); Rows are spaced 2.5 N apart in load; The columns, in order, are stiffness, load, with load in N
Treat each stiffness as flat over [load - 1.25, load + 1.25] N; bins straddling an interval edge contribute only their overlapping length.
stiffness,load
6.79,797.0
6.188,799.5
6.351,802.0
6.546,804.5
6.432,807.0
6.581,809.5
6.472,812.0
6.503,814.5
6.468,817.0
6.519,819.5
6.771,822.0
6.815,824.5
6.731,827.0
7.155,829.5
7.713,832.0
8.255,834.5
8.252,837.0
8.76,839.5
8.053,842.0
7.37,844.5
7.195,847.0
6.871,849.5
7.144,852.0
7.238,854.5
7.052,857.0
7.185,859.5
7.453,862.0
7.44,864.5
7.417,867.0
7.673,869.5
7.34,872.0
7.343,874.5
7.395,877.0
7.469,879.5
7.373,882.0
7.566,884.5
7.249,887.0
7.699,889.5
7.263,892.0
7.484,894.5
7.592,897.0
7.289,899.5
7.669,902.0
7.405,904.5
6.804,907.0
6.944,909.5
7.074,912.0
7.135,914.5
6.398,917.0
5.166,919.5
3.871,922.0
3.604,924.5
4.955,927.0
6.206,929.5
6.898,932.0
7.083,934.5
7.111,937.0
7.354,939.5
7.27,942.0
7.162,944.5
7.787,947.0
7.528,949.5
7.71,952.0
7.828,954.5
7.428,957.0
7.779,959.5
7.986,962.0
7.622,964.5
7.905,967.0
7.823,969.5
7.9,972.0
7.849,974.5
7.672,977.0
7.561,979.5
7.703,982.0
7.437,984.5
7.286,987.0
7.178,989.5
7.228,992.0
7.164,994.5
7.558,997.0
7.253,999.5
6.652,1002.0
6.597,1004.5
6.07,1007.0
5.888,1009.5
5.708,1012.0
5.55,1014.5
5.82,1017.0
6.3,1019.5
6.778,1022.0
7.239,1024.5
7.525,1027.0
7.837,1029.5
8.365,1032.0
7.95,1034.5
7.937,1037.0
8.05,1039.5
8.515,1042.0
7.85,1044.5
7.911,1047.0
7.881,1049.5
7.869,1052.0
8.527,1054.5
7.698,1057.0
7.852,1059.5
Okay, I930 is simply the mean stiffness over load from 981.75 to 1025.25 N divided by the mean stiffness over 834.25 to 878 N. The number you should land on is 0.9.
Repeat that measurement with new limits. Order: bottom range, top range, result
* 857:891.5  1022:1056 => 1.07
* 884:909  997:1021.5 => 0.85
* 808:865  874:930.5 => 0.93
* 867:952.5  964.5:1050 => 1.05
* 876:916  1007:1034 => 0.91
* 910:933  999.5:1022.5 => 1.08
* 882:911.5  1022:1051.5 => 1.07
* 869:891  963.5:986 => 1.04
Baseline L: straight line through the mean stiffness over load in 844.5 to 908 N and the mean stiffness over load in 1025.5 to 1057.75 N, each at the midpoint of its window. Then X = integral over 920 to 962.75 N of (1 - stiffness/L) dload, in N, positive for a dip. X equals 4.8 N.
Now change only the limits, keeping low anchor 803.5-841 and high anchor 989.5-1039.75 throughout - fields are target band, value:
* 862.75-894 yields -1.8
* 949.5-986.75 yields -3.9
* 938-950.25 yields -0.7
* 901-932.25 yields 4.0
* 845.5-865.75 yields -0.4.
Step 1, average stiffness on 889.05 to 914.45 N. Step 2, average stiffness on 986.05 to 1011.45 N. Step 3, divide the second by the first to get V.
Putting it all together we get 0.94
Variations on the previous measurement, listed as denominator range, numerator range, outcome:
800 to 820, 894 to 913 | 1.12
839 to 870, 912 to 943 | 0.83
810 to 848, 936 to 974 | 1.05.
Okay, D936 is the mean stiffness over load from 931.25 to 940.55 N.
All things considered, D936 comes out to 7.12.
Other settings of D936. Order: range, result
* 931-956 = 7.38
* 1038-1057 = 8.06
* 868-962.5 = 7.02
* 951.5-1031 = 7.18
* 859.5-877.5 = 7.42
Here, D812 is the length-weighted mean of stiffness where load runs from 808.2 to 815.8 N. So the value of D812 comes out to 6.52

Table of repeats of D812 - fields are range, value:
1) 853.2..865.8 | 7.27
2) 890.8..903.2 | 7.46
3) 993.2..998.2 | 7.36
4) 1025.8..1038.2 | 7.92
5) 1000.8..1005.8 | 6.62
